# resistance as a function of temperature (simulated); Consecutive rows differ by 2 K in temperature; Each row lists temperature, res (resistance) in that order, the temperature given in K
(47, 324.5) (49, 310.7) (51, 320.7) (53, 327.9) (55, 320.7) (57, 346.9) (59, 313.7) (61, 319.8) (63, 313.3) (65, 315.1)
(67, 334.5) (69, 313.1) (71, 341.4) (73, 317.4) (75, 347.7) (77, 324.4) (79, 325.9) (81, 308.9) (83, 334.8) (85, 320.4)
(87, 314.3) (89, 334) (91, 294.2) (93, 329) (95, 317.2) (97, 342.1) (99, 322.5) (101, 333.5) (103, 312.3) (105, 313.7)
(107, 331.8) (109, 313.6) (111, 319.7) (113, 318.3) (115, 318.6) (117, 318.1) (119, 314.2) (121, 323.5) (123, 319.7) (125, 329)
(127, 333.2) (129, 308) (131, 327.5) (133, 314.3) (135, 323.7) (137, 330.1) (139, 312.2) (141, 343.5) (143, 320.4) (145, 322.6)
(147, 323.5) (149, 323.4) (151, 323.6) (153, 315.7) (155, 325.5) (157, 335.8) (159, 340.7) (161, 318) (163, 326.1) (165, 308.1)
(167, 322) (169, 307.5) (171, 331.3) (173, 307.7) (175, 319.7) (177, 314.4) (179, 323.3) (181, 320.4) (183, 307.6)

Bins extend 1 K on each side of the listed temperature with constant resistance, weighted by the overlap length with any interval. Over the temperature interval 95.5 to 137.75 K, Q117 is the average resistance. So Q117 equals 322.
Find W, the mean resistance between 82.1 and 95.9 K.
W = 320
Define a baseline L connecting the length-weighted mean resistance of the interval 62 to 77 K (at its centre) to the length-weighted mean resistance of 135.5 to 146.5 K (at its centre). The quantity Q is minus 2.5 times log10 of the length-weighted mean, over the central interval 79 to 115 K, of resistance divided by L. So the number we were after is 0.02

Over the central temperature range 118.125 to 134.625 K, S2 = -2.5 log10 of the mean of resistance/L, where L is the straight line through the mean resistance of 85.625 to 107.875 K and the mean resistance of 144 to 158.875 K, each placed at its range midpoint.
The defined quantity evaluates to 0.01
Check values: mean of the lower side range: 322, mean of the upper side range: 325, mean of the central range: 321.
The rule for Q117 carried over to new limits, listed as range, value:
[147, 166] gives 324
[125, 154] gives 323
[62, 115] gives 323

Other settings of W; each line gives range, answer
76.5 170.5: 322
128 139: 320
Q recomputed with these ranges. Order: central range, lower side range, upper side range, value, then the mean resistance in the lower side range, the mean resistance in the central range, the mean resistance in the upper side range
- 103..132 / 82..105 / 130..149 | 0.01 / 323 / 320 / 324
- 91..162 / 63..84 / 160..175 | -0.01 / 326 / 323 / 317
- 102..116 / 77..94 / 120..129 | 0.02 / 320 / 318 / 324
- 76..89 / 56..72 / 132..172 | 0.01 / 325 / 322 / 323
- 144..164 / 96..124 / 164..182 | -0.02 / 322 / 325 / 317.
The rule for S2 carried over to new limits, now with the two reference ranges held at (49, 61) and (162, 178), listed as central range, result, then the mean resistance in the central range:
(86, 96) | 0.014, 318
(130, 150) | -0.017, 324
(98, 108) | -0.005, 323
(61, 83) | -0.004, 324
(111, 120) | 0.010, 318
